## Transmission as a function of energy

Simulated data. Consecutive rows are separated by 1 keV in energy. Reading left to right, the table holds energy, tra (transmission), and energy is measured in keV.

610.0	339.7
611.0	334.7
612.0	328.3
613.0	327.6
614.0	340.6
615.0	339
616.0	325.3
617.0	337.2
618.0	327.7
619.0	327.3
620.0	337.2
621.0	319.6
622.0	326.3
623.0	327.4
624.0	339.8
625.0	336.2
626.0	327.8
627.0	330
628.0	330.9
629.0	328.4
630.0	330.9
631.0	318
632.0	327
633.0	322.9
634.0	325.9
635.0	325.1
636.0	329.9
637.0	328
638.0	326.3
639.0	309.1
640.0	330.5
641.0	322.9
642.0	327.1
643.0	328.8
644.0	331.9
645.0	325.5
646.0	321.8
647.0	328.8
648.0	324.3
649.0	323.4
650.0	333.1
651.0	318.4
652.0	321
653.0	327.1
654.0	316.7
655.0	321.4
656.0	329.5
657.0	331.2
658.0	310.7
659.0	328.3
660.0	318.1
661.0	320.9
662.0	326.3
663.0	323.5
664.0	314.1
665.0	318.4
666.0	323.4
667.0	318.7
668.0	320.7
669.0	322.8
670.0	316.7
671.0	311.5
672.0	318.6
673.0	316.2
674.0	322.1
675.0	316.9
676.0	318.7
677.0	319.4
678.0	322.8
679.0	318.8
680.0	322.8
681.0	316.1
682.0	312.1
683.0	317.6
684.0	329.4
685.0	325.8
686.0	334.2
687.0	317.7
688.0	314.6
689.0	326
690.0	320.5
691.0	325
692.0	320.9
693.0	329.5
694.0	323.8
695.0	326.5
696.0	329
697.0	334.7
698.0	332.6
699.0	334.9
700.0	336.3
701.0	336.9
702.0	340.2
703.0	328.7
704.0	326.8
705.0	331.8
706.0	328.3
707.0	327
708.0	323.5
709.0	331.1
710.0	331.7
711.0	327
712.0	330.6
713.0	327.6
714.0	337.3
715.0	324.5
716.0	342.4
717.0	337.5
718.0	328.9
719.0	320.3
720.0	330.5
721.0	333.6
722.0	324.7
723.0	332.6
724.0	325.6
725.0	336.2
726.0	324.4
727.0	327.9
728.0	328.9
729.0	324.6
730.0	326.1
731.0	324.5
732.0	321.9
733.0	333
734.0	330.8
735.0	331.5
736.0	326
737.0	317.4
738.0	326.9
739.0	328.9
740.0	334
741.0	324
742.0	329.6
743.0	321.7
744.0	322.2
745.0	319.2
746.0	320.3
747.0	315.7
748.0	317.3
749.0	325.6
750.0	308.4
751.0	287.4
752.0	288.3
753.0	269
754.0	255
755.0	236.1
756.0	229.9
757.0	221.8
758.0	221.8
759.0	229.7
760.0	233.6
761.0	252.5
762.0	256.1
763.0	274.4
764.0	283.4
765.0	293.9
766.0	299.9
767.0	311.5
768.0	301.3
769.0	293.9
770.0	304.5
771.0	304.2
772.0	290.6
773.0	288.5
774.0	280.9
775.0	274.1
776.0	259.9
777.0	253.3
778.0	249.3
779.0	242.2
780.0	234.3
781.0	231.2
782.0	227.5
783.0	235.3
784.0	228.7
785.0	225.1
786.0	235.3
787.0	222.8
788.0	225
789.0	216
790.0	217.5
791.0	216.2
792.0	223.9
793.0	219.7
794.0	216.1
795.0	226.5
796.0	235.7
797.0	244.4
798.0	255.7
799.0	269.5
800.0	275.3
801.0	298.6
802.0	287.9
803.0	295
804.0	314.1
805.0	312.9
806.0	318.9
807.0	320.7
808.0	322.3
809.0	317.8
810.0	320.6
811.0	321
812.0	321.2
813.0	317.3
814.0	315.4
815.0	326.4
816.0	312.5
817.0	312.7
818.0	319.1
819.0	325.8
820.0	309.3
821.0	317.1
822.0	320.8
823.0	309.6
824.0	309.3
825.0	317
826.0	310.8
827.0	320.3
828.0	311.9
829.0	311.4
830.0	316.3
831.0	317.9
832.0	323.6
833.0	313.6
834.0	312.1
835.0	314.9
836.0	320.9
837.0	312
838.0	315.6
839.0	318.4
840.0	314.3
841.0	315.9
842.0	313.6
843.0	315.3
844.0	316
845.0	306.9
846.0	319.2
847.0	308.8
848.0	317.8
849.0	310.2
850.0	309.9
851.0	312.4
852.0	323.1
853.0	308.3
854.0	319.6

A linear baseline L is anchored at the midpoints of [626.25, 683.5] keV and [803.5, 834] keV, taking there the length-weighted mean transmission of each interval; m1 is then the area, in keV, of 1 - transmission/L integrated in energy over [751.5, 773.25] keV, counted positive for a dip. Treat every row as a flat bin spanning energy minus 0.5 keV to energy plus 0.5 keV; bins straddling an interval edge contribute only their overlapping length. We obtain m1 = 3.3 keV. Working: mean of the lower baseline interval 323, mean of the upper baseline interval 317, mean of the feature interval 270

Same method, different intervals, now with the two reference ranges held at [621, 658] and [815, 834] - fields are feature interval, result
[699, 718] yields -0.6 keV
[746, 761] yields 2.4 keV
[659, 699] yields 0.2 keV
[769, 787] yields 3.5 keV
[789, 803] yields 3.2 keV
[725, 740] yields -0.3 keV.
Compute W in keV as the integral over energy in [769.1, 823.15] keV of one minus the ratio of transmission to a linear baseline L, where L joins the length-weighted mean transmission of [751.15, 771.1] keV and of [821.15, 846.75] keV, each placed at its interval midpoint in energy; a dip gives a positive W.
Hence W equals 2.9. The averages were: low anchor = 268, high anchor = 315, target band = 275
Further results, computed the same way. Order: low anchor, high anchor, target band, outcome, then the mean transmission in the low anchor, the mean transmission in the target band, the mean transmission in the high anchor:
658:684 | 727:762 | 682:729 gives -2.8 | 319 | 329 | 299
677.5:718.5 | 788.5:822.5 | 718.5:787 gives 3.7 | 328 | 291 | 287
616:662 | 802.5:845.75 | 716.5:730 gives -0.3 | 326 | 329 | 316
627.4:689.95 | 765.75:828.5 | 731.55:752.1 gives -1.7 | 323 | 321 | 280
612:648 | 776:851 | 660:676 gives 0.0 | 328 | 319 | 289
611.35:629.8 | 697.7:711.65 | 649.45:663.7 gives 0.3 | 331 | 323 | 331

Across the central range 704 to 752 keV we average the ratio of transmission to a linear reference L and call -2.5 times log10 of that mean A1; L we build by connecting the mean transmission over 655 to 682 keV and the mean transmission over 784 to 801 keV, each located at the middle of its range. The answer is -0.17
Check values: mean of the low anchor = 320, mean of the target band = 326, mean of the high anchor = 235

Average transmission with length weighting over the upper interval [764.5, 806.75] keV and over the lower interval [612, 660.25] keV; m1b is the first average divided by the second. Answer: 0.80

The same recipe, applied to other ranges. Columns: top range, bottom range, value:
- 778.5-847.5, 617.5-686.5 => 0.89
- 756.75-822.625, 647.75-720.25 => 0.84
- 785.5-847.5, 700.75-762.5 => 0.95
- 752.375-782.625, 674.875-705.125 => 0.81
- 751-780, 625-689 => 0.83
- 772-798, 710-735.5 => 0.72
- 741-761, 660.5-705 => 0.87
